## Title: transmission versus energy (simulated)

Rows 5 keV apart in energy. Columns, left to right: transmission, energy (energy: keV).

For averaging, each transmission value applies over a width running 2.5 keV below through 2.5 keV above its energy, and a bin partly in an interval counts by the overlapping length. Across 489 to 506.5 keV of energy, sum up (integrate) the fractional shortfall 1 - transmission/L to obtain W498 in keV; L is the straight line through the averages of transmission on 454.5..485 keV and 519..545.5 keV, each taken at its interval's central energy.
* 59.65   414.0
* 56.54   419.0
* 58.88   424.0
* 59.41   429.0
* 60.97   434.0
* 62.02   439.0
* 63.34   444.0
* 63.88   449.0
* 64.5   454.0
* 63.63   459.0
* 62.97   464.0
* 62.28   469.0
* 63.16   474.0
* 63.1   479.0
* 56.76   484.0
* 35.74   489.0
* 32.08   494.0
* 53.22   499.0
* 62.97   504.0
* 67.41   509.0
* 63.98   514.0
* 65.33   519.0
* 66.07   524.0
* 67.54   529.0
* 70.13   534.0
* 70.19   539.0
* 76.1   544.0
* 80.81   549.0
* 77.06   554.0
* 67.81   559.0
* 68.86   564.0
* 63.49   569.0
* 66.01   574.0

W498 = 4.8 keV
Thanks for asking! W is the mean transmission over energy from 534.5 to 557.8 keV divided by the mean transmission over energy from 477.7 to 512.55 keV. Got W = 1.42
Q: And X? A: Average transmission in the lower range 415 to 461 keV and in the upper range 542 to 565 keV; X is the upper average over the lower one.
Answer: 1.2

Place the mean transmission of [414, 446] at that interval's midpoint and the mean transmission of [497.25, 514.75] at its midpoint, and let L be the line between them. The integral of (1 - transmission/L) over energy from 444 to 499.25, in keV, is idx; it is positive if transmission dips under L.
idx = 3.8 keV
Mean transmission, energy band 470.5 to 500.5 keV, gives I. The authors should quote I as 51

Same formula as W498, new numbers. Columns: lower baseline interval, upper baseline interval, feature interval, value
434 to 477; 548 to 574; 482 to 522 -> 7.0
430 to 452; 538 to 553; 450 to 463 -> 0.1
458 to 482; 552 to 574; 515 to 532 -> 0.0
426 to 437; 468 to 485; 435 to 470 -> -1.3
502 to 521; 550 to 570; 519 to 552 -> -1.7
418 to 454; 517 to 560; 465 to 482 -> 0.6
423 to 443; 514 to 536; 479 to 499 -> 5.8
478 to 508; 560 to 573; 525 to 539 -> -2.3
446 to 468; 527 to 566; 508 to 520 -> 0.7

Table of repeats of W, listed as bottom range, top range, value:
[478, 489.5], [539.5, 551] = 1.45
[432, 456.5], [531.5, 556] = 1.19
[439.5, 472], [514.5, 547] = 1.09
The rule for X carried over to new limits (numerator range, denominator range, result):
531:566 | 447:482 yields 1.15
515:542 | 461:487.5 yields 1.12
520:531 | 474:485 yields 1.09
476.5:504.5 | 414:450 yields 0.82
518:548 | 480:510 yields 1.37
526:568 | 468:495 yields 1.36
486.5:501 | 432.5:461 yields 0.63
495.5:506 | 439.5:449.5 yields 0.88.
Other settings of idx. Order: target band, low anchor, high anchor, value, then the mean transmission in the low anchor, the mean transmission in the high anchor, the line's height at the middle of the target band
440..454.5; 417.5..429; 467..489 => -1.3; 58.2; 58.4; 58.3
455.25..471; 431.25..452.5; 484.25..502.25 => -2.4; 62.6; 43.3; 54.6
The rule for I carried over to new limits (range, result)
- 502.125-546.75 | 67.9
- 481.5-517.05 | 53.4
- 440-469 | 63.5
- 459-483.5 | 62.5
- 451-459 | 64.2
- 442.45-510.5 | 58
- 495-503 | 51.1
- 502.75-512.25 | 65.4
